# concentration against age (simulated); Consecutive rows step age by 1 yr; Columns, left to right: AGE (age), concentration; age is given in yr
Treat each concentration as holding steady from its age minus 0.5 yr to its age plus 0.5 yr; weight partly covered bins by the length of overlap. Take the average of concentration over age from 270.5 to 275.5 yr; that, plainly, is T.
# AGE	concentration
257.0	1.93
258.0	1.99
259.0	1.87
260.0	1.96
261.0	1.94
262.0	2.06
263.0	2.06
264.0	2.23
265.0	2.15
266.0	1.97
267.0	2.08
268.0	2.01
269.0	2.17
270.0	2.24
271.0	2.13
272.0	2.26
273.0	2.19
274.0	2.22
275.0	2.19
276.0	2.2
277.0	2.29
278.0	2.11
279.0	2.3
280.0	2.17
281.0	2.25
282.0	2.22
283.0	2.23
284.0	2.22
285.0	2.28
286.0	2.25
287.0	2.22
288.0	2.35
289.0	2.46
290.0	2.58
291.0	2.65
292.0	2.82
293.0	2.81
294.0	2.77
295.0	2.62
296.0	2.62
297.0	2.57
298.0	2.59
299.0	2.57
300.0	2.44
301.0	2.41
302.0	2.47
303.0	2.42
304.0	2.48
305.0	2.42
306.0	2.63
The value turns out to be 2.2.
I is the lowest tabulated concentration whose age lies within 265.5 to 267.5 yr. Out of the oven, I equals 1.97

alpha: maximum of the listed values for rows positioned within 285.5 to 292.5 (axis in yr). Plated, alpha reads 2.82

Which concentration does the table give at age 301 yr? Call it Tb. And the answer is 2.41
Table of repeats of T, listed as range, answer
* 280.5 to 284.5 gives 2.23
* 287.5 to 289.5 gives 2.41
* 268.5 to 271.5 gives 2.18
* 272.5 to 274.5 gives 2.21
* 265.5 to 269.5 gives 2.06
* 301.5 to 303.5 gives 2.45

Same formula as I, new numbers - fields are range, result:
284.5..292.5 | 2.22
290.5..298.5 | 2.57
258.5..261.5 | 1.87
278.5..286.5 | 2.17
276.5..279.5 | 2.11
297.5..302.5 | 2.41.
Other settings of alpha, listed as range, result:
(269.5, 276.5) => 2.26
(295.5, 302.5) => 2.62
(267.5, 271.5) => 2.24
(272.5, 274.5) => 2.22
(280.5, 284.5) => 2.25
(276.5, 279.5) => 2.3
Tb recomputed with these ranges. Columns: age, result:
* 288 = 2.35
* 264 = 2.23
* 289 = 2.46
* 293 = 2.81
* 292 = 2.82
